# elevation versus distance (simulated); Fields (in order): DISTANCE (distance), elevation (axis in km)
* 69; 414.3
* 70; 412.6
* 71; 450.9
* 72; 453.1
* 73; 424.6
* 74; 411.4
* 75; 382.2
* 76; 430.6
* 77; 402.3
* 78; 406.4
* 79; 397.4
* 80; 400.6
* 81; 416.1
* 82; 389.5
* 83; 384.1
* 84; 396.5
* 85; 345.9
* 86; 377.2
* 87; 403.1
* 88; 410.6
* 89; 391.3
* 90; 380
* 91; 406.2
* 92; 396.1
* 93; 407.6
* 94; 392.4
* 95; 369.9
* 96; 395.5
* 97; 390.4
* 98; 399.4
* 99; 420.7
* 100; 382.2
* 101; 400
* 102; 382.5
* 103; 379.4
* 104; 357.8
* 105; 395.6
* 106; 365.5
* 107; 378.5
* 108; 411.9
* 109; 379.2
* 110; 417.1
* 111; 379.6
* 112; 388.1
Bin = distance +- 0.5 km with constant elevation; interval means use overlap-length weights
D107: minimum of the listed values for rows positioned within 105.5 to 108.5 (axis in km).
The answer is 365.5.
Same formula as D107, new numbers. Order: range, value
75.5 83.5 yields 384.1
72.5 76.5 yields 382.2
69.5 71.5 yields 412.6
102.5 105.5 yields 357.8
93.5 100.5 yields 369.9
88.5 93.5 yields 380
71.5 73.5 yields 424.6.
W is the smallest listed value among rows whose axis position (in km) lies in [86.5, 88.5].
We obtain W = 403.1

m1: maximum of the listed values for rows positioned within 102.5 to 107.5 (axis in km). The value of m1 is 395.6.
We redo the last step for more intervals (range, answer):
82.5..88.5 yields 410.6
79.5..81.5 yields 416.1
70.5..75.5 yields 453.1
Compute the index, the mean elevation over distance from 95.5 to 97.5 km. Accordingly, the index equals 393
